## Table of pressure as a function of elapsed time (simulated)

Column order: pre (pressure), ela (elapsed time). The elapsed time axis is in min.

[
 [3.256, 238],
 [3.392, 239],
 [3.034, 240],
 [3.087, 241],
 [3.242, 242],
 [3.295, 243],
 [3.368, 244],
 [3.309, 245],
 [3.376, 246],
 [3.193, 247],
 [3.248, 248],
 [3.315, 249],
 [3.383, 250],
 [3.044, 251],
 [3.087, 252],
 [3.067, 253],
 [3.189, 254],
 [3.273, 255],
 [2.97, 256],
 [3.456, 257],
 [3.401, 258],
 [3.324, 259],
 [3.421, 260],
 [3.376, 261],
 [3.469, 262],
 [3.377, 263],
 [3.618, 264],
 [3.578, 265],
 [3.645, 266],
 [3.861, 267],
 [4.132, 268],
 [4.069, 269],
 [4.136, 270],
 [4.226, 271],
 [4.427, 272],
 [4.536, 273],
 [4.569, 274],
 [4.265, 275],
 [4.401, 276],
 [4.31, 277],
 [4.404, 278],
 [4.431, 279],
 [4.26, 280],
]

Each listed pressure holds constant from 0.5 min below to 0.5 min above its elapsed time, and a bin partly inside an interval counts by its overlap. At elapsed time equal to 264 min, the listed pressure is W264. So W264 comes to 3.618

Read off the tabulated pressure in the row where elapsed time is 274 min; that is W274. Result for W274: 4.569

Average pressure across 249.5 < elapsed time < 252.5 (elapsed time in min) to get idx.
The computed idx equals 3.17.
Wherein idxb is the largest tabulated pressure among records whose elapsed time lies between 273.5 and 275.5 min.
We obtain 4.569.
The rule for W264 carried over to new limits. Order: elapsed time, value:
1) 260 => 3.421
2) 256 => 2.97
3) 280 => 4.26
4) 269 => 4.069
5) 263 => 3.377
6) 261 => 3.376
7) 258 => 3.401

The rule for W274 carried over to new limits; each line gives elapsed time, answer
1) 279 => 4.431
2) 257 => 3.456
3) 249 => 3.315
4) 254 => 3.189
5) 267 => 3.861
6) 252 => 3.087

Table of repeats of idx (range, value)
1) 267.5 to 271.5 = 4.14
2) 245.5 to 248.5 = 3.27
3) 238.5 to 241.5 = 3.17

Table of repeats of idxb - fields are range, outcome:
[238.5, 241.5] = 3.392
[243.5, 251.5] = 3.383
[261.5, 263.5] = 3.469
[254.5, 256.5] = 3.273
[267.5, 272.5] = 4.427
